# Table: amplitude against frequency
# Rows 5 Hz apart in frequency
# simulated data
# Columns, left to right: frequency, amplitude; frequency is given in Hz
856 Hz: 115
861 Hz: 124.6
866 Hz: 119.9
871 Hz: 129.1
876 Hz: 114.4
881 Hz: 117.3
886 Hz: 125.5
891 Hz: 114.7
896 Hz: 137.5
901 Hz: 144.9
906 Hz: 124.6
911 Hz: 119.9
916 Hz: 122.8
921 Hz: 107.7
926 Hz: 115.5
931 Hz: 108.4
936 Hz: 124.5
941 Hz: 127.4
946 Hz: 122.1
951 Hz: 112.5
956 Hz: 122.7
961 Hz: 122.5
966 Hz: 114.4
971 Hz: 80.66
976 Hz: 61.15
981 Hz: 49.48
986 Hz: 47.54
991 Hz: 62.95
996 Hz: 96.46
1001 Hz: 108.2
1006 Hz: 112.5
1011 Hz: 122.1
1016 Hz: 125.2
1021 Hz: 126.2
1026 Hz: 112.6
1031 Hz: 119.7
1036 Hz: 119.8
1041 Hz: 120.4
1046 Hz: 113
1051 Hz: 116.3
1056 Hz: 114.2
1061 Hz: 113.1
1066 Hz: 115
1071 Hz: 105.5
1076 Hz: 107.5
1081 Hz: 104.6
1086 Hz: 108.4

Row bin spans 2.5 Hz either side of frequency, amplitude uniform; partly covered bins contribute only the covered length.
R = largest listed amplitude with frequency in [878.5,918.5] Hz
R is 144.9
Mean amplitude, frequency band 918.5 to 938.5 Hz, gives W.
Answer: 114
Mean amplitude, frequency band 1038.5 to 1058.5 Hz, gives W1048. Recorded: 116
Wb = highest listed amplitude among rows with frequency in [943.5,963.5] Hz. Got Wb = 122.7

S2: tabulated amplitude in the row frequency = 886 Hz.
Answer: 125.5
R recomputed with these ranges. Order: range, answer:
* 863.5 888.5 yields 129.1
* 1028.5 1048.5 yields 120.4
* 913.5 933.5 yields 122.8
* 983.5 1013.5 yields 122.1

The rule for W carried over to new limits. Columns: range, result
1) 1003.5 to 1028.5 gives 120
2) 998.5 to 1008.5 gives 110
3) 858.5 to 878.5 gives 122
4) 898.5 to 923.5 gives 124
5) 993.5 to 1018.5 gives 113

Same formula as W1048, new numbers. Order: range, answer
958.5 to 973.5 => 106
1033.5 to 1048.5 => 118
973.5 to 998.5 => 63.5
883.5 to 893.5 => 120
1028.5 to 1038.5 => 120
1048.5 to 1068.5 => 115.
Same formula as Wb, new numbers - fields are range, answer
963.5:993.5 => 114.4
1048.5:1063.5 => 116.3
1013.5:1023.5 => 126.2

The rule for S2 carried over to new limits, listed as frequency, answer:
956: 122.7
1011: 122.1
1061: 113.1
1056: 114.2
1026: 112.6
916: 122.8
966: 114.4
